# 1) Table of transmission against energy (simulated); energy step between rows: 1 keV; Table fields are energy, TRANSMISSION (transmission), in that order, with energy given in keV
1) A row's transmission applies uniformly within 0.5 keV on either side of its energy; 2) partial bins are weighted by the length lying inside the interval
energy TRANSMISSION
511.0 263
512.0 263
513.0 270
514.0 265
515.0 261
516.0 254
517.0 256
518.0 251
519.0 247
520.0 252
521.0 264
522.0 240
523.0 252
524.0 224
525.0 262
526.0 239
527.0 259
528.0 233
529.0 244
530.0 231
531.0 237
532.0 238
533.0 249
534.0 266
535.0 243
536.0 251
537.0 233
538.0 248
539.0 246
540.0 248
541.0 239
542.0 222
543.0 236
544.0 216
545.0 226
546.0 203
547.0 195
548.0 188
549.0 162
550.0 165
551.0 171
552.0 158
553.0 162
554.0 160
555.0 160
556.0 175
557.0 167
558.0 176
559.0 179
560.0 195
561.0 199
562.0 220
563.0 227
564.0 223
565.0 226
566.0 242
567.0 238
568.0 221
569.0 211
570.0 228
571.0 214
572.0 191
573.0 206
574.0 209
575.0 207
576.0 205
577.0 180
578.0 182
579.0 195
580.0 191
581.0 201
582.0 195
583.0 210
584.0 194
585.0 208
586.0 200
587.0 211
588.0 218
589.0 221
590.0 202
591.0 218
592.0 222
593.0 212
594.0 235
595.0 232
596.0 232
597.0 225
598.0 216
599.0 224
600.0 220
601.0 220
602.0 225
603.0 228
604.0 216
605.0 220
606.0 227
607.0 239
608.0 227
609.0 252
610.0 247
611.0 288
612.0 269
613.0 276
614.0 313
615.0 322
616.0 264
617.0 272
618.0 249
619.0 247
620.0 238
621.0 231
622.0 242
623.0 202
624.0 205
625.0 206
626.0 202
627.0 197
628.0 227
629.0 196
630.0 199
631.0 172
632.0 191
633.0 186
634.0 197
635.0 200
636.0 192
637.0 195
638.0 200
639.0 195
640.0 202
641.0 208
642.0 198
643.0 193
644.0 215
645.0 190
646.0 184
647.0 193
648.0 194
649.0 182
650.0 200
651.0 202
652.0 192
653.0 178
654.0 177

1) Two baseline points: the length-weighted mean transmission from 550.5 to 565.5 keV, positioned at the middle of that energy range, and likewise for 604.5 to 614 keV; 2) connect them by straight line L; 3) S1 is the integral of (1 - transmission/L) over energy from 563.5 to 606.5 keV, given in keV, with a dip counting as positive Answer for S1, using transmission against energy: 1.3 keV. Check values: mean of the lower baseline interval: 187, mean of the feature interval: 214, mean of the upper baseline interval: 253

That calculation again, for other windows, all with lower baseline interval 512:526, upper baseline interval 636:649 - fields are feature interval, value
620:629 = -0.4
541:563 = 4.5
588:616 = -3.1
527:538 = 0.2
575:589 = 1.5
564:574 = 0.5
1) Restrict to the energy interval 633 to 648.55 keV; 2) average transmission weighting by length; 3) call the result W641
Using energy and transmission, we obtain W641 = 197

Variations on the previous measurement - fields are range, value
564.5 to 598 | 212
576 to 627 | 227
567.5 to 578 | 206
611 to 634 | 233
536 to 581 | 204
